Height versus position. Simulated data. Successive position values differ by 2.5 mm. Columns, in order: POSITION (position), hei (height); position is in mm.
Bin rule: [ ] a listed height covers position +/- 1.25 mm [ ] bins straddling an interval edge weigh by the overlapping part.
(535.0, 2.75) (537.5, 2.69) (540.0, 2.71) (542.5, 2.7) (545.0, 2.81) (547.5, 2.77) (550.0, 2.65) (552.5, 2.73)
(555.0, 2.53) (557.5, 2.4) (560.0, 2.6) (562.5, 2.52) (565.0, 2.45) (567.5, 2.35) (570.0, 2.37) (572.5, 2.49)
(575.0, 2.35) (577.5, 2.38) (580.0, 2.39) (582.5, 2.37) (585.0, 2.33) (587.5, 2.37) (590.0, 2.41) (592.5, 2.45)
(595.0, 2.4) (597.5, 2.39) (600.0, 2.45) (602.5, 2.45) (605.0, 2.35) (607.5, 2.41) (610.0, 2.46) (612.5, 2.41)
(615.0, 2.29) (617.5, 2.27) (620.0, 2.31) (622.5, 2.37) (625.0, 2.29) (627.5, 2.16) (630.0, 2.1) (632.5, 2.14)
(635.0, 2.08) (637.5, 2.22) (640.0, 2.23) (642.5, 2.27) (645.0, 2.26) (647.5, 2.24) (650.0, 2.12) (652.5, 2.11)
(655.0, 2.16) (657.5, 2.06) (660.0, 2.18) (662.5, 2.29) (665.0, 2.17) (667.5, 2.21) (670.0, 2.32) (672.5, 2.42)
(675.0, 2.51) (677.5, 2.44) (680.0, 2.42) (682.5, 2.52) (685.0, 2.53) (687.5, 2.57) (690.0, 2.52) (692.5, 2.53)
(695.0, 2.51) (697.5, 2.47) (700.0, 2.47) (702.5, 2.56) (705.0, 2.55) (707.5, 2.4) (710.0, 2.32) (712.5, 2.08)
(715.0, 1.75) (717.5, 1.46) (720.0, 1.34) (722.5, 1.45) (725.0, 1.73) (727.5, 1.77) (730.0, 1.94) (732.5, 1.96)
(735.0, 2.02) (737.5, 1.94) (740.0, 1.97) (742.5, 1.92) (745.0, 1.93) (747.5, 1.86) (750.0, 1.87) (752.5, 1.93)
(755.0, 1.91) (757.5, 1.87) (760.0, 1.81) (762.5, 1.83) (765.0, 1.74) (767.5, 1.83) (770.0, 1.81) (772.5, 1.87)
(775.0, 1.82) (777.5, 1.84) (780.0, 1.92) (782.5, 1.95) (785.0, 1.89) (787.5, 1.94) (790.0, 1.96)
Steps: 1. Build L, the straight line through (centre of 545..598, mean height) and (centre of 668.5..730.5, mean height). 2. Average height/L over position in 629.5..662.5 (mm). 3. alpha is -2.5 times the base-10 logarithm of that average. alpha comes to 0.08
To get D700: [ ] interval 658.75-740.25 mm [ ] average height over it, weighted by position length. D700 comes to 2.19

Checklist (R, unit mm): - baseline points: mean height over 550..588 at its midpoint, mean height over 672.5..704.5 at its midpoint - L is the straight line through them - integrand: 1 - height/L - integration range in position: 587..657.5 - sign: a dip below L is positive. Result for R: 5.3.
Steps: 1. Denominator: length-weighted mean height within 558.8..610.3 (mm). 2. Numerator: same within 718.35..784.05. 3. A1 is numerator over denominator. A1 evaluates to 0.76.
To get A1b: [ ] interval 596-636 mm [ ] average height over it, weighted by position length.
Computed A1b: 2.31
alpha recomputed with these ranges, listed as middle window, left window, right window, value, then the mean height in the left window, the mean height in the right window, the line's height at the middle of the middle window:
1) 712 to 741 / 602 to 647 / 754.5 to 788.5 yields 0.121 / 2.28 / 1.86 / 1.99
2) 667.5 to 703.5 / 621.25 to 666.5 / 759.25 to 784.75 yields -0.190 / 2.19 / 1.84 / 2.08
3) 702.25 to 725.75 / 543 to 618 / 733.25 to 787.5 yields 0.051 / 2.46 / 1.88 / 2.03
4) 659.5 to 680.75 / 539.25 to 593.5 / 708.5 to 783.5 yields -0.101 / 2.5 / 1.85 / 2.13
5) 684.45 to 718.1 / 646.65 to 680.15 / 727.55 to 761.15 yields -0.123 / 2.26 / 1.91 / 2.1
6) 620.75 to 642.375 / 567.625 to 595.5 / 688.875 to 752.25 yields 0.030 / 2.39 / 2.05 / 2.27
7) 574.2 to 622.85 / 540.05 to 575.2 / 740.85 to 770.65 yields 0.016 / 2.56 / 1.86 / 2.42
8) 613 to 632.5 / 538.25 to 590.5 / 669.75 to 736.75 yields 0.060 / 2.51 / 2.2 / 2.38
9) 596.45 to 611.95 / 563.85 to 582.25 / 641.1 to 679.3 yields -0.034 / 2.4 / 2.25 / 2.34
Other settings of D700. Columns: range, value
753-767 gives 1.84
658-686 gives 2.35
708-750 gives 1.85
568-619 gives 2.39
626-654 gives 2.18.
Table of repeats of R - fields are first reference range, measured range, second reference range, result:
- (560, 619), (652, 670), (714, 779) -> -0.41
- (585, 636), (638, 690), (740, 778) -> -3.59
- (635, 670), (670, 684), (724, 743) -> -2.28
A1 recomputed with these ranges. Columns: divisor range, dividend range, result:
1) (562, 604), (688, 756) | 0.85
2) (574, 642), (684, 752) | 0.90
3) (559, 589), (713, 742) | 0.73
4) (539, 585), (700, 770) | 0.76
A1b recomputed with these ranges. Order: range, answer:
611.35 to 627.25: 2.31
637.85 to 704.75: 2.35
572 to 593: 2.39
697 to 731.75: 2.01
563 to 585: 2.39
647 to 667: 2.17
